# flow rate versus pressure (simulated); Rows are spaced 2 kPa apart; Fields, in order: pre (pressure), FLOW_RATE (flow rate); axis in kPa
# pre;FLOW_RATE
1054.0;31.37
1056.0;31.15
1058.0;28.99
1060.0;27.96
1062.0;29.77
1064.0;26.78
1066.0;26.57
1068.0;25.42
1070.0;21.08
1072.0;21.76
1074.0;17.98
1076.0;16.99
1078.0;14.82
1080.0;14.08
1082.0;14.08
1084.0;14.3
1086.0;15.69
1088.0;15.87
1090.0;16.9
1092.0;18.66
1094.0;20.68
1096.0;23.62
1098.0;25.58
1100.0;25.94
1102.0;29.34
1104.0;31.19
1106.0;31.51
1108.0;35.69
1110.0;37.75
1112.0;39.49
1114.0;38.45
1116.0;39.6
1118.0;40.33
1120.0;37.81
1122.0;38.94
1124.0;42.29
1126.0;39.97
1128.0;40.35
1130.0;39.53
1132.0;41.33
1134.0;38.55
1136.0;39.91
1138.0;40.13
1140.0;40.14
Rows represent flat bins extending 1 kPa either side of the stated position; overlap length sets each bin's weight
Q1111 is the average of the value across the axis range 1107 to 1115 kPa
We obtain 37.8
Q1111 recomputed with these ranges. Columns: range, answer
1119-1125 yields 39.7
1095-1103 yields 26.1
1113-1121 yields 39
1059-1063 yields 28.9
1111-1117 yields 39.2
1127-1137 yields 39.9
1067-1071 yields 23.2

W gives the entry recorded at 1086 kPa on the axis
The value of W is 15.69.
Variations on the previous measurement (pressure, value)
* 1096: 23.62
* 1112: 39.49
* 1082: 14.08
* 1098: 25.58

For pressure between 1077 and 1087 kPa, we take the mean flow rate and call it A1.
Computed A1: 14.6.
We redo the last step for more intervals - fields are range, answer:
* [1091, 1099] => 22.1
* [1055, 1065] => 28.9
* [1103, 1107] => 31.4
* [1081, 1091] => 15.4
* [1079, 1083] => 14.1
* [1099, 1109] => 30.7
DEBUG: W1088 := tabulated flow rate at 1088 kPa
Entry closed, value 15.87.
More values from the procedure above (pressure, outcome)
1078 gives 14.82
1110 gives 37.75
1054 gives 31.37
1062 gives 29.77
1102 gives 29.34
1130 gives 39.53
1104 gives 31.19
